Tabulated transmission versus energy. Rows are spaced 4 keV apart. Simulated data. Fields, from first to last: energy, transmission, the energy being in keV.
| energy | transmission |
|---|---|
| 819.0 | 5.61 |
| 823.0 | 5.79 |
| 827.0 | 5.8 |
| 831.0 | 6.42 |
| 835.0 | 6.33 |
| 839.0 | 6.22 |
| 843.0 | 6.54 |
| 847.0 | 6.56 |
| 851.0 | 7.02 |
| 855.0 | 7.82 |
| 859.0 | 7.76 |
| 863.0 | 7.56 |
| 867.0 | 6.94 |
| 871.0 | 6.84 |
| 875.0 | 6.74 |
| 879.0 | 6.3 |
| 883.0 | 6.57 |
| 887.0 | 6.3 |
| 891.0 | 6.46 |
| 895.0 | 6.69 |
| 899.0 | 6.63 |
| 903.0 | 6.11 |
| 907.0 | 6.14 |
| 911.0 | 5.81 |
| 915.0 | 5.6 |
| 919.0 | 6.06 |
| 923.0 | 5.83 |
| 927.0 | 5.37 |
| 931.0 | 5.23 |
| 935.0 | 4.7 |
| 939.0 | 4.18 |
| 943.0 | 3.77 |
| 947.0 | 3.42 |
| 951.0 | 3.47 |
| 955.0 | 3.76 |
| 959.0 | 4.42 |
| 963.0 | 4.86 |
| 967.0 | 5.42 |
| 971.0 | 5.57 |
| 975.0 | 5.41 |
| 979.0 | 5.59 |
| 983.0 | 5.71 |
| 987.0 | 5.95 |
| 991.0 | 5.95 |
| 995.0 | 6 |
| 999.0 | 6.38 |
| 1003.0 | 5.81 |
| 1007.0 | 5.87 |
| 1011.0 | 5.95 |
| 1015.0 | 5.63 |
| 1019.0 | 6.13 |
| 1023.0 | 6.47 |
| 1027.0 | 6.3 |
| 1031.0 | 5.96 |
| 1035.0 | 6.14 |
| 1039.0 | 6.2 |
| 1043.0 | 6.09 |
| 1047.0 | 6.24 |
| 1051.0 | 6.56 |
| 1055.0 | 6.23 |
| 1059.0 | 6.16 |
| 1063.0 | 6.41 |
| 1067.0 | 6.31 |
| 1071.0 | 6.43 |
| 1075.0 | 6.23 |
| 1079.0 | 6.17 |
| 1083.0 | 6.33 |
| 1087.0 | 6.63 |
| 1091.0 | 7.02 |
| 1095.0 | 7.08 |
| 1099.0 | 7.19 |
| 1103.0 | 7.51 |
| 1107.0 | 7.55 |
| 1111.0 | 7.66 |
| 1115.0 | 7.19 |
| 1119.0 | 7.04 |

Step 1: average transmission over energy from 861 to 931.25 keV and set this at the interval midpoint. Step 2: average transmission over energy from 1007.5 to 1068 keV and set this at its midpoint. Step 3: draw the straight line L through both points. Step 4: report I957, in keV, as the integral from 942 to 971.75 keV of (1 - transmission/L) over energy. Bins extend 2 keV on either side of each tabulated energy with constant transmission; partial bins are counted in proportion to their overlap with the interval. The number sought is 9.3 keV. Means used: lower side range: 6.31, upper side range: 6.18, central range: 4.3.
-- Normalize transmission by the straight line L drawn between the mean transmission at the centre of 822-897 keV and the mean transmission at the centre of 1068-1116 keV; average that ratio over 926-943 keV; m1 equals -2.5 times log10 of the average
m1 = 0.39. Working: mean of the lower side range 6.68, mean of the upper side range 6.9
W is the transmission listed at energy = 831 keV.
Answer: 6.42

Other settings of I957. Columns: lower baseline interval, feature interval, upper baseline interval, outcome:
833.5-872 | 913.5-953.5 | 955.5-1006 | 8.9 keV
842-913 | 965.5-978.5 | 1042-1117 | 2.4 keV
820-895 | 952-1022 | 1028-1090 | 9.6 keV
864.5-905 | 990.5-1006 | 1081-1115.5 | 1.9 keV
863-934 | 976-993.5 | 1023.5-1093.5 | 1.4 keV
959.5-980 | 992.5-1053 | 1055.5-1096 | -2.5 keV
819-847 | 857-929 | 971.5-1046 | -3.8 keV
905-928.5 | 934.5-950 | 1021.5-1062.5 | 5.2 keV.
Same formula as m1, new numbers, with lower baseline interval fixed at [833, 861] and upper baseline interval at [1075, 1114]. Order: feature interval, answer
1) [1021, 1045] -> 0.126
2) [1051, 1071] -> 0.106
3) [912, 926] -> 0.192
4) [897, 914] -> 0.129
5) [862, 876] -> -0.016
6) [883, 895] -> 0.072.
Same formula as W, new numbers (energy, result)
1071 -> 6.43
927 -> 5.37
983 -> 5.71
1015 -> 5.63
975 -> 5.41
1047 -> 6.24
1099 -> 7.19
